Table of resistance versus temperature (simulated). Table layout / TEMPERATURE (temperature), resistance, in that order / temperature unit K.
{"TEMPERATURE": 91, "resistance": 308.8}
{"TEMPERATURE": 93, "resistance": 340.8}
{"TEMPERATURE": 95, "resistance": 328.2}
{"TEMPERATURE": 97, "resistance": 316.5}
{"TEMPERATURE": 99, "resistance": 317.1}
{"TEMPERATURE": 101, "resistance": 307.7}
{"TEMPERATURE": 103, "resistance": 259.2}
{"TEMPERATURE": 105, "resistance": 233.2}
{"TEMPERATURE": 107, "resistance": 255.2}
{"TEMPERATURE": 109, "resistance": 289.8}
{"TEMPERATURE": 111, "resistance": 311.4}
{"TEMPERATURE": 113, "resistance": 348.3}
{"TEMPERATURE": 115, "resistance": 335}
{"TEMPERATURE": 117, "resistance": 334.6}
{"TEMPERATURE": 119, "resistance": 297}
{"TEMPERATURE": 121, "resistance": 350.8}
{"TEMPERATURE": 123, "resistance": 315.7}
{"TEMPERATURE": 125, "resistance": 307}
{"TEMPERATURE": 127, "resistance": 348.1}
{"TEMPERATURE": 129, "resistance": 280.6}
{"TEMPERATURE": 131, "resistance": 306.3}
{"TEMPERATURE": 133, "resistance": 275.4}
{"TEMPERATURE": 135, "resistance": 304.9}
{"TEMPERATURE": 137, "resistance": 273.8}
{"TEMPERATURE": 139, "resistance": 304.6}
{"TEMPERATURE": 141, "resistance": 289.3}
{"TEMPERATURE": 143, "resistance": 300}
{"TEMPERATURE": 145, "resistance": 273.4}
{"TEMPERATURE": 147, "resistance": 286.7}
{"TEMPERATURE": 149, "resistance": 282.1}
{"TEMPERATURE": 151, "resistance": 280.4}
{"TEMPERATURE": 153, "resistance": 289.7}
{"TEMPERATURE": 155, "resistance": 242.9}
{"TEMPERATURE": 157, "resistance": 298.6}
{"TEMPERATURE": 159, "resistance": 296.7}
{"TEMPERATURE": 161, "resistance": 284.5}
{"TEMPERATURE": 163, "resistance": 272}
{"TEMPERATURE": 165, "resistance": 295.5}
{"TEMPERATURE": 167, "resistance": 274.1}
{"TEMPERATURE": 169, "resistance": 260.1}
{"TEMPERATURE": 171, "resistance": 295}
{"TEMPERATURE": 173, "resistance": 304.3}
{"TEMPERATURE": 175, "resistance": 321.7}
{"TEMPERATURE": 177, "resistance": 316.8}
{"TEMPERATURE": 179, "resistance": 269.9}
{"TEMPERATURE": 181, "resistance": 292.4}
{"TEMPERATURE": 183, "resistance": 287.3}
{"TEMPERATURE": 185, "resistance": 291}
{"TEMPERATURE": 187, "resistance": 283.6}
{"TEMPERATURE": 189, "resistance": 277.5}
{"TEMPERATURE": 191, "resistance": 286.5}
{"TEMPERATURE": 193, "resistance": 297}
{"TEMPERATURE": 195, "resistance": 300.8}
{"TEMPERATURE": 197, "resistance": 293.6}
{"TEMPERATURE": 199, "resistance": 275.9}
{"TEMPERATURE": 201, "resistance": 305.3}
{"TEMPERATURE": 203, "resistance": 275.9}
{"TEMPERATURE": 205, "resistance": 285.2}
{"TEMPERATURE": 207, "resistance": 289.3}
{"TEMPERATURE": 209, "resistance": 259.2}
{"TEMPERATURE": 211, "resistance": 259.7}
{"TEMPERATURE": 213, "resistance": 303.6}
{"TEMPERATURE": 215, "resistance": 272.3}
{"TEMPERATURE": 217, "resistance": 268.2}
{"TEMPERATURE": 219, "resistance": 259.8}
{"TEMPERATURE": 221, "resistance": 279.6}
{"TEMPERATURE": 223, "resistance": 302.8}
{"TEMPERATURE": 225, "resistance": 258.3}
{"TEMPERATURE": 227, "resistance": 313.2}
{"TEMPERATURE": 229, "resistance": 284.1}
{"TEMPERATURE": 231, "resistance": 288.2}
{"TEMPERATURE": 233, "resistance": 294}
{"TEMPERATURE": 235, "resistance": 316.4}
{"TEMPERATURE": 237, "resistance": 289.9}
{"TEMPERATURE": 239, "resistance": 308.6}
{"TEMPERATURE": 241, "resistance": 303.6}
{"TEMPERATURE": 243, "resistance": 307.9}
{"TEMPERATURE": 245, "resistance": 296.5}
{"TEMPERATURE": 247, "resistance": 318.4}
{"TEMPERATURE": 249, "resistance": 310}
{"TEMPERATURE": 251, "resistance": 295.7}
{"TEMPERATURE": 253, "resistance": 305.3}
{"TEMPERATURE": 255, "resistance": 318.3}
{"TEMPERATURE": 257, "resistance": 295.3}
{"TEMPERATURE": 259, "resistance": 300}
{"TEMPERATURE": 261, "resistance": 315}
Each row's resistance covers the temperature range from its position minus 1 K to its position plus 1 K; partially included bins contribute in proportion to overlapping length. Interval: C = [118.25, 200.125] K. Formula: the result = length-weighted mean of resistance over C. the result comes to 292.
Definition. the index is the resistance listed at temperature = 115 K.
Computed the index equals 335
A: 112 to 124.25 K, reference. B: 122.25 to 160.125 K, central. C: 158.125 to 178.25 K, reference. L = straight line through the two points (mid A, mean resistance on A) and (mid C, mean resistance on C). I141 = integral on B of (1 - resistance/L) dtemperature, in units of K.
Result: 2.4 K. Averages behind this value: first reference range 330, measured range 292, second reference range 292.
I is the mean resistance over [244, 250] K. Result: 308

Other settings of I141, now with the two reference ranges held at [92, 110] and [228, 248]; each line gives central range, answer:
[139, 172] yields 1.5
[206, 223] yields 1.4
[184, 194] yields 0.4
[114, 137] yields -1.3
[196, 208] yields 0.5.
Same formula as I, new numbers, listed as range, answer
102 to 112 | 270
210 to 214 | 282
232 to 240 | 302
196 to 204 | 288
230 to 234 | 291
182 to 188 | 287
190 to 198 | 294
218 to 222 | 270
